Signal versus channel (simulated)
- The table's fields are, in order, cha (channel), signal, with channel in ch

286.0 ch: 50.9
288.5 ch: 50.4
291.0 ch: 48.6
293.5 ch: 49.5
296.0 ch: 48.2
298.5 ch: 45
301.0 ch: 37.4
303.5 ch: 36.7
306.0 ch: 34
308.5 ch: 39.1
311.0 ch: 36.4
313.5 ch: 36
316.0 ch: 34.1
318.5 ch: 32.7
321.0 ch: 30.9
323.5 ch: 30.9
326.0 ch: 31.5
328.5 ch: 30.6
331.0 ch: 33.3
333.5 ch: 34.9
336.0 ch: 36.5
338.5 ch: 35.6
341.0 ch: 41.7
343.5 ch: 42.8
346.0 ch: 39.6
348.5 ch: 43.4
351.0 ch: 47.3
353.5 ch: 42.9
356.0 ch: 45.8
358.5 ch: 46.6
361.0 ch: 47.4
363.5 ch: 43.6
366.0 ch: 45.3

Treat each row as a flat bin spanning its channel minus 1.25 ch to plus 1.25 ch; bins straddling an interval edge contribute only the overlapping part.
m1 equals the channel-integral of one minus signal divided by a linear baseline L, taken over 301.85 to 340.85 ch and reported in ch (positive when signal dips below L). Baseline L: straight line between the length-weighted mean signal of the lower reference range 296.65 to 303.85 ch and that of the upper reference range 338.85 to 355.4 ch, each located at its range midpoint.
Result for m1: 6.7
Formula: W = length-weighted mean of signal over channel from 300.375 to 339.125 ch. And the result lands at 34.3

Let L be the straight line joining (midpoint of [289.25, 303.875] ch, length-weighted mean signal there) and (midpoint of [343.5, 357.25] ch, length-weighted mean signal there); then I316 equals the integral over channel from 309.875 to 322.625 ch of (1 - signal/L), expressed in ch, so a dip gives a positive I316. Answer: 3.03 ch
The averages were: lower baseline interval 44.9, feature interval 33.9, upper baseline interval 43.7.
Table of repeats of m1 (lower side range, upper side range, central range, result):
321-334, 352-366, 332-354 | -1.0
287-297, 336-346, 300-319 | 4.1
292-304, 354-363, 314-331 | 4.8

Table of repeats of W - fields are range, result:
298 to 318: 36.9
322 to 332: 31.5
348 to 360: 45.4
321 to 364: 39.3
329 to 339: 34.7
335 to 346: 39.3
